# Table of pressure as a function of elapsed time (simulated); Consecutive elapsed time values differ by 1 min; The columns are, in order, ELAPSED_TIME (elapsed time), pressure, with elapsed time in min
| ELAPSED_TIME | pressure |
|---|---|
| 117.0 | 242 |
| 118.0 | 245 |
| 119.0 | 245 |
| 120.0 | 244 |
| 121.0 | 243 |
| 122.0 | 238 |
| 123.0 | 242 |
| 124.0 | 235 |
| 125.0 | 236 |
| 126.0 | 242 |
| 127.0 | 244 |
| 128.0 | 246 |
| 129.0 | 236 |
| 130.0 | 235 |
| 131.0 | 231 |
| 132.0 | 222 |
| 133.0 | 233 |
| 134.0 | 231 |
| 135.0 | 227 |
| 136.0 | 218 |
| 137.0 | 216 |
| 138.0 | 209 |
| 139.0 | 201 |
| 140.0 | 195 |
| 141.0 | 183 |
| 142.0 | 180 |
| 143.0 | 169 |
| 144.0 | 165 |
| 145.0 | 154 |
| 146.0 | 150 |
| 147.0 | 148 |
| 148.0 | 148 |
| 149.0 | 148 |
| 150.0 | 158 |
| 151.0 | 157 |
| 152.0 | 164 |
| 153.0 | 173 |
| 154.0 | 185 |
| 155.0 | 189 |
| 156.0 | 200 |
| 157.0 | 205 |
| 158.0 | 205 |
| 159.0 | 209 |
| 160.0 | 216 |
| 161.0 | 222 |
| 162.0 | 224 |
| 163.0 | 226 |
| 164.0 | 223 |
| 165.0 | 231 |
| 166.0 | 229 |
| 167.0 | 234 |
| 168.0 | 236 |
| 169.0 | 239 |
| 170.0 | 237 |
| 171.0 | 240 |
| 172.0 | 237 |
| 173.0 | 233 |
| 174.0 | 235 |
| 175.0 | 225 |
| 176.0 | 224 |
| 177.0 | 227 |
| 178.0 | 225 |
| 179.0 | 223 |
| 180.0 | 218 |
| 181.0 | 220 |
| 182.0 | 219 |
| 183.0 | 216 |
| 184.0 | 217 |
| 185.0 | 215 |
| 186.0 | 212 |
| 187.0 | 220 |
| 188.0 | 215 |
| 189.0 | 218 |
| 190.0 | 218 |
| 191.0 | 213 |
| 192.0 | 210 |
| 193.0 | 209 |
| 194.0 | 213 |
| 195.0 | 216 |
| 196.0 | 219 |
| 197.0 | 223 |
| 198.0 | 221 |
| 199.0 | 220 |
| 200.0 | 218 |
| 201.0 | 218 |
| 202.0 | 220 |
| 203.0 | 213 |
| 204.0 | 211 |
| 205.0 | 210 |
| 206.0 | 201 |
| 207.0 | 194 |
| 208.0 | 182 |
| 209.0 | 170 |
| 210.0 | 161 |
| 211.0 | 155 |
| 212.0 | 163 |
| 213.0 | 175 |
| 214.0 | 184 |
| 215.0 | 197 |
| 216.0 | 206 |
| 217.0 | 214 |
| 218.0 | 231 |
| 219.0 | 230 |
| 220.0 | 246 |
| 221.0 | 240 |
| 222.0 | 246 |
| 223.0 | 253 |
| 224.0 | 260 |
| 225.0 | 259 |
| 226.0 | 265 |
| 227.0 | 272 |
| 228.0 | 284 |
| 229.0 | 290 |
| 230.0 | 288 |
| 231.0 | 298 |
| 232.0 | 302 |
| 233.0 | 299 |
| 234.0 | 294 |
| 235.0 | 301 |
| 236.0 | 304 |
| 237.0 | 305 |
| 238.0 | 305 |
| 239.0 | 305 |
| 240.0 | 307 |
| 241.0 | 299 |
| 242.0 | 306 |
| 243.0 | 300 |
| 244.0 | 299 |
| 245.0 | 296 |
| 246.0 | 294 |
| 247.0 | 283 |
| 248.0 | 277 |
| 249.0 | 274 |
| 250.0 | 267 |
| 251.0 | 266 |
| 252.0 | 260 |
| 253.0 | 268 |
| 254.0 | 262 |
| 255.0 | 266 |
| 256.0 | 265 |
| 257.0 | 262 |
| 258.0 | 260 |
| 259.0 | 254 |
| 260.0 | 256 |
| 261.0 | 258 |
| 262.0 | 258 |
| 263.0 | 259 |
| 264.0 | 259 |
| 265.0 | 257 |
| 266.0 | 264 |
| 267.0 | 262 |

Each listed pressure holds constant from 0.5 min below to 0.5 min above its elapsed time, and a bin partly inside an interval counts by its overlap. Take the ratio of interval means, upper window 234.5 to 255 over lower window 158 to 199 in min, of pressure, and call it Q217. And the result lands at 1.30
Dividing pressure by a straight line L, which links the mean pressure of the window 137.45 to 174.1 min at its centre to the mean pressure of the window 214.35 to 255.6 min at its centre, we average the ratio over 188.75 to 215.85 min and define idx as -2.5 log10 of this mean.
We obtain 0.20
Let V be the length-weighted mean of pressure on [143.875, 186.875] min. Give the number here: 207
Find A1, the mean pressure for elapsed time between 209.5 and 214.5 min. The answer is 168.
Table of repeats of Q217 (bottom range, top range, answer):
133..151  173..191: 1.20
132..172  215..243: 1.37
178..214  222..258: 1.37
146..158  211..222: 1.22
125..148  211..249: 1.29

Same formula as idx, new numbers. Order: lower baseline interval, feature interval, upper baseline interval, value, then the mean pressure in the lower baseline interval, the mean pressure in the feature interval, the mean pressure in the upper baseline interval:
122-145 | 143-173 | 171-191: 0.11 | 217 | 198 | 222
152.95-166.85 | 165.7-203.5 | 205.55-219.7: -0.10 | 212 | 222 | 191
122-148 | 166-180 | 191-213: -0.13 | 209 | 231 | 202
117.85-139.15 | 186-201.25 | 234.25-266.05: 0.19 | 233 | 217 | 278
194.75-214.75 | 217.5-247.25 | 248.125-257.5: -0.19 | 198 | 282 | 266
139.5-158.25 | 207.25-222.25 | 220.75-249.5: 0.29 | 172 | 199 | 287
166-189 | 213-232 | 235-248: 0.13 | 226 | 247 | 299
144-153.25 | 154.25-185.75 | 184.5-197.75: -0.20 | 156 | 222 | 216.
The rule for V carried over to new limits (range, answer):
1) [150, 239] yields 226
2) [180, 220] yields 207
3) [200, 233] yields 227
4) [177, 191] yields 218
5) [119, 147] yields 215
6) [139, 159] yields 174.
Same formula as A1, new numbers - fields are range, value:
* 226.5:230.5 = 284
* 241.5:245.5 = 300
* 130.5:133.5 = 229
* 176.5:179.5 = 225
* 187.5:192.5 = 215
